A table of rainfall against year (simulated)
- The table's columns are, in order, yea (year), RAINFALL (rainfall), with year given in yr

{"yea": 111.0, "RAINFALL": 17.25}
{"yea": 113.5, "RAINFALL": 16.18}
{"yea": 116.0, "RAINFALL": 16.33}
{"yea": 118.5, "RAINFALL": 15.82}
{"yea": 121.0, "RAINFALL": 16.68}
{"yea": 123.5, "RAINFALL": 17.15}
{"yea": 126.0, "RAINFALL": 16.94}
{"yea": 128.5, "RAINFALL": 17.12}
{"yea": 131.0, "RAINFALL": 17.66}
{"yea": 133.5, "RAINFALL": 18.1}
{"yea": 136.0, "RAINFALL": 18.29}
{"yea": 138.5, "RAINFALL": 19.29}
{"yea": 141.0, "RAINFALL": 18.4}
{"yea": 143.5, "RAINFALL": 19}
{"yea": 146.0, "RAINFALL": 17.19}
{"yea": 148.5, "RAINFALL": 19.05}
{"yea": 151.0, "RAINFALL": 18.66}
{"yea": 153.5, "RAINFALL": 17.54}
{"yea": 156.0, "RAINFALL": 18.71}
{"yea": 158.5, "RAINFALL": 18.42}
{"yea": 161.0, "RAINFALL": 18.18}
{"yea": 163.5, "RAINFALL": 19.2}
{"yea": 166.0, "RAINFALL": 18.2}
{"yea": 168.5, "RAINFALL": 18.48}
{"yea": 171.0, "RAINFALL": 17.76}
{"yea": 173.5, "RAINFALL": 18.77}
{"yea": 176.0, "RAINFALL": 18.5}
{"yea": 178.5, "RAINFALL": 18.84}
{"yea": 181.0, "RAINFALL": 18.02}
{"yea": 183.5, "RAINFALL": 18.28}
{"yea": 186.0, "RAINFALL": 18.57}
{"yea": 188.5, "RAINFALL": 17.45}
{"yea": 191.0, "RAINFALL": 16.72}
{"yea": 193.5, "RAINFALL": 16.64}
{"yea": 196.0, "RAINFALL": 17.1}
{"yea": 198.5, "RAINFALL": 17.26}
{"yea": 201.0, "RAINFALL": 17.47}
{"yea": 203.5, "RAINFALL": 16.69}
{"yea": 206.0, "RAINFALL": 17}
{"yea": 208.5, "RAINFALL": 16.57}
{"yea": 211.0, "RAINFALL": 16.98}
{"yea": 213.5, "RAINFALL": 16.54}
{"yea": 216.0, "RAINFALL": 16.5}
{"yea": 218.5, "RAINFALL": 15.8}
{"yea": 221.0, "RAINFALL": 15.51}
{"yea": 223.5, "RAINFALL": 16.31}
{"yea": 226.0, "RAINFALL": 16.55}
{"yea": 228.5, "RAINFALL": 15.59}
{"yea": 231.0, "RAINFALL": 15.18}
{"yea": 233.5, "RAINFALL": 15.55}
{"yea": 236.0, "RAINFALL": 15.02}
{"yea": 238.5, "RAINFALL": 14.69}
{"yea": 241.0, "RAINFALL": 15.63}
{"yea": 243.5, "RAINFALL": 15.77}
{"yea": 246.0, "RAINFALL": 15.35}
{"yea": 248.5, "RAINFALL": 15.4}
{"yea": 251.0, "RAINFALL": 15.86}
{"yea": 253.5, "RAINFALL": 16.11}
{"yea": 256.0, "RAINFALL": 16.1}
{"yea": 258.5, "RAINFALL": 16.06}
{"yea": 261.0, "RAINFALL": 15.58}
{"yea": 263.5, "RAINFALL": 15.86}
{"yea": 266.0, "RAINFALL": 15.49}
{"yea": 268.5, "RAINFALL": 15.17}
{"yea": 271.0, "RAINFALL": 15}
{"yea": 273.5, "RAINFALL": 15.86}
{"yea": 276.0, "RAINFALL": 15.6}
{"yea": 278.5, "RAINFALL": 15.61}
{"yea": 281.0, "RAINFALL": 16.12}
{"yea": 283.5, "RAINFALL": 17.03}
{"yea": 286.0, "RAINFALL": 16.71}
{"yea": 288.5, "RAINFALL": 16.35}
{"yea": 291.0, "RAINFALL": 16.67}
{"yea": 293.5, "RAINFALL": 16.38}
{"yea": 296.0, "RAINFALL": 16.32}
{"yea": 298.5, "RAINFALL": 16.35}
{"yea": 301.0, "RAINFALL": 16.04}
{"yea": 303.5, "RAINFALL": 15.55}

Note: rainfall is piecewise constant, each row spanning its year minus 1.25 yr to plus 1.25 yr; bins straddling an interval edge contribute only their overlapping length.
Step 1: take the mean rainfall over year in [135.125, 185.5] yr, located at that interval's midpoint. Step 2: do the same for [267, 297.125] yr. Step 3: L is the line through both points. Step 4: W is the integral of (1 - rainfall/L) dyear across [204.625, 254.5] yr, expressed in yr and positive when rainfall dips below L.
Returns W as 3.5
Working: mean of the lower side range 18.4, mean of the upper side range 16.1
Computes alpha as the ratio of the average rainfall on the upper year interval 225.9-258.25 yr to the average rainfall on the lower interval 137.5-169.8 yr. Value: 0.8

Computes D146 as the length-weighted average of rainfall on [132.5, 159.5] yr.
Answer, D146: 18.4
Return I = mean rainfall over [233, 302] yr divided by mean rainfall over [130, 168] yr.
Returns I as 0.86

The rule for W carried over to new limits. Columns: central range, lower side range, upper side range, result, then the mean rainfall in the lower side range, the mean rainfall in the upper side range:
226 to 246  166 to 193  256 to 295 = 1.69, 18.1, 16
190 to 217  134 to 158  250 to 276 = 0.37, 18.4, 15.7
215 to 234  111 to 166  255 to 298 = 0.91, 17.8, 16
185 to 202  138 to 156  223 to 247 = -0.39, 18.4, 15.5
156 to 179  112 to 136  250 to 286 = -2.57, 17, 15.8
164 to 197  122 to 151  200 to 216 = -1.30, 18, 16.8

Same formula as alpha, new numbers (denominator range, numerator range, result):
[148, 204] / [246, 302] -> 0.89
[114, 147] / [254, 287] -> 0.91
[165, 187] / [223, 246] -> 0.85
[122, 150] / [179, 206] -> 0.97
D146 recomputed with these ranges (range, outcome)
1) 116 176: 18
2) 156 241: 17.1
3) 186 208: 17.1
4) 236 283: 15.6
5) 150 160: 18.3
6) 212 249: 15.7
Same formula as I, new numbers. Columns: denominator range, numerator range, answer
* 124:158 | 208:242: 0.88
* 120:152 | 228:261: 0.87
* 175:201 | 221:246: 0.88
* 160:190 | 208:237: 0.87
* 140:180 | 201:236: 0.88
